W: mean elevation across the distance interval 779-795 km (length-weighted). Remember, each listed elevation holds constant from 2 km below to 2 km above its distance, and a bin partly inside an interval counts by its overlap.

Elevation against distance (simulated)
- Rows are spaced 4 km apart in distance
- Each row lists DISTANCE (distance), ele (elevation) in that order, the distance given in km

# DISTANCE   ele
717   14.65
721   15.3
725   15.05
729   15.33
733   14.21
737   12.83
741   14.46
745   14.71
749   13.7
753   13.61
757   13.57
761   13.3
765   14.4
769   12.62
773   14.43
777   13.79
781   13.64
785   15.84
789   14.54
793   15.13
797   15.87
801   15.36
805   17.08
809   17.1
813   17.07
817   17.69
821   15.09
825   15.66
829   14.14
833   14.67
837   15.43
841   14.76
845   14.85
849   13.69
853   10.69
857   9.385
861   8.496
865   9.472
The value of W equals 14.8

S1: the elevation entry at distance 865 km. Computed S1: 9.472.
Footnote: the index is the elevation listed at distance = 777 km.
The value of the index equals 13.79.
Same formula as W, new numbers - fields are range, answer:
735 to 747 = 14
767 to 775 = 13.5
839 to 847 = 14.8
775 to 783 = 13.7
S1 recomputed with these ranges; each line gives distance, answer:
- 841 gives 14.76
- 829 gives 14.14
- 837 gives 15.43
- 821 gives 15.09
